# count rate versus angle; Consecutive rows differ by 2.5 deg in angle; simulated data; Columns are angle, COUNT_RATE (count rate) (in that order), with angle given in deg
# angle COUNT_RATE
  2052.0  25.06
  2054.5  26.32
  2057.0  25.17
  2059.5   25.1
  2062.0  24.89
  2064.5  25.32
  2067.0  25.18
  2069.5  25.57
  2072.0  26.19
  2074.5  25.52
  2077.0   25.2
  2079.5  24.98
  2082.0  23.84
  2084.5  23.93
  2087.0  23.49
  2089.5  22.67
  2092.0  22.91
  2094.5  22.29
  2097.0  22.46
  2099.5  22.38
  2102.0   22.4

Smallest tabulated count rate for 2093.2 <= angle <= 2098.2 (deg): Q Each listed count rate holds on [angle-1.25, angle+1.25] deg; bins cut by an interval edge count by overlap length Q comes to 22.29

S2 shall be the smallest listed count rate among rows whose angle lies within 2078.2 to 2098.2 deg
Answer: 22.29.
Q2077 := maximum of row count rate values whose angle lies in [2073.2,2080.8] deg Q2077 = 25.52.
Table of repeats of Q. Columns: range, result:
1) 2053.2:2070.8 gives 24.89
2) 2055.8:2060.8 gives 25.1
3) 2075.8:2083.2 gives 23.84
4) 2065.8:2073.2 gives 25.18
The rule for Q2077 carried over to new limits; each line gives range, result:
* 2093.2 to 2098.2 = 22.46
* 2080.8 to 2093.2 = 23.93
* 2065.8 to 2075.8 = 26.19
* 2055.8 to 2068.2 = 25.32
